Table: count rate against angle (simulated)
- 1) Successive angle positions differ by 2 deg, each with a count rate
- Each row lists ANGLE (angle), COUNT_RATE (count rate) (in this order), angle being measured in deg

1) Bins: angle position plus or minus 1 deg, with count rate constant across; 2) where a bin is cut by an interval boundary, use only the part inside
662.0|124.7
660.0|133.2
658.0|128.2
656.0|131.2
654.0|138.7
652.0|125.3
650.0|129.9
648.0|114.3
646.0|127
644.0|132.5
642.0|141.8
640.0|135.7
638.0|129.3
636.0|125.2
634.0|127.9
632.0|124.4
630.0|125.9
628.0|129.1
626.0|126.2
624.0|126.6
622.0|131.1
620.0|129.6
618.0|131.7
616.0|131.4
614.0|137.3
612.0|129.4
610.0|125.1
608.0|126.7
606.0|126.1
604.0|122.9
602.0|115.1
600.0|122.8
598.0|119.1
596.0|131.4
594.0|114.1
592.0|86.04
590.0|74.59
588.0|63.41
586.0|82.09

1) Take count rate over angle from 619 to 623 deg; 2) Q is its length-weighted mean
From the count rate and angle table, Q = 130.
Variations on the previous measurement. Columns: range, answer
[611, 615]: 133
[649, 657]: 131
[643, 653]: 126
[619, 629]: 129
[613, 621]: 132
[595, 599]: 125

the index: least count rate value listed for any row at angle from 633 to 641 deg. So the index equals 125.2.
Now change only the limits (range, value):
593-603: 114.1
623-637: 124.4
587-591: 63.41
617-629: 126.2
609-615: 125.1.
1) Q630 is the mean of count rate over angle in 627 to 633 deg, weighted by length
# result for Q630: 126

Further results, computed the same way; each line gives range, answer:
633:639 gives 127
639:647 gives 134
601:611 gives 123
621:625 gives 129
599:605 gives 120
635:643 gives 133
